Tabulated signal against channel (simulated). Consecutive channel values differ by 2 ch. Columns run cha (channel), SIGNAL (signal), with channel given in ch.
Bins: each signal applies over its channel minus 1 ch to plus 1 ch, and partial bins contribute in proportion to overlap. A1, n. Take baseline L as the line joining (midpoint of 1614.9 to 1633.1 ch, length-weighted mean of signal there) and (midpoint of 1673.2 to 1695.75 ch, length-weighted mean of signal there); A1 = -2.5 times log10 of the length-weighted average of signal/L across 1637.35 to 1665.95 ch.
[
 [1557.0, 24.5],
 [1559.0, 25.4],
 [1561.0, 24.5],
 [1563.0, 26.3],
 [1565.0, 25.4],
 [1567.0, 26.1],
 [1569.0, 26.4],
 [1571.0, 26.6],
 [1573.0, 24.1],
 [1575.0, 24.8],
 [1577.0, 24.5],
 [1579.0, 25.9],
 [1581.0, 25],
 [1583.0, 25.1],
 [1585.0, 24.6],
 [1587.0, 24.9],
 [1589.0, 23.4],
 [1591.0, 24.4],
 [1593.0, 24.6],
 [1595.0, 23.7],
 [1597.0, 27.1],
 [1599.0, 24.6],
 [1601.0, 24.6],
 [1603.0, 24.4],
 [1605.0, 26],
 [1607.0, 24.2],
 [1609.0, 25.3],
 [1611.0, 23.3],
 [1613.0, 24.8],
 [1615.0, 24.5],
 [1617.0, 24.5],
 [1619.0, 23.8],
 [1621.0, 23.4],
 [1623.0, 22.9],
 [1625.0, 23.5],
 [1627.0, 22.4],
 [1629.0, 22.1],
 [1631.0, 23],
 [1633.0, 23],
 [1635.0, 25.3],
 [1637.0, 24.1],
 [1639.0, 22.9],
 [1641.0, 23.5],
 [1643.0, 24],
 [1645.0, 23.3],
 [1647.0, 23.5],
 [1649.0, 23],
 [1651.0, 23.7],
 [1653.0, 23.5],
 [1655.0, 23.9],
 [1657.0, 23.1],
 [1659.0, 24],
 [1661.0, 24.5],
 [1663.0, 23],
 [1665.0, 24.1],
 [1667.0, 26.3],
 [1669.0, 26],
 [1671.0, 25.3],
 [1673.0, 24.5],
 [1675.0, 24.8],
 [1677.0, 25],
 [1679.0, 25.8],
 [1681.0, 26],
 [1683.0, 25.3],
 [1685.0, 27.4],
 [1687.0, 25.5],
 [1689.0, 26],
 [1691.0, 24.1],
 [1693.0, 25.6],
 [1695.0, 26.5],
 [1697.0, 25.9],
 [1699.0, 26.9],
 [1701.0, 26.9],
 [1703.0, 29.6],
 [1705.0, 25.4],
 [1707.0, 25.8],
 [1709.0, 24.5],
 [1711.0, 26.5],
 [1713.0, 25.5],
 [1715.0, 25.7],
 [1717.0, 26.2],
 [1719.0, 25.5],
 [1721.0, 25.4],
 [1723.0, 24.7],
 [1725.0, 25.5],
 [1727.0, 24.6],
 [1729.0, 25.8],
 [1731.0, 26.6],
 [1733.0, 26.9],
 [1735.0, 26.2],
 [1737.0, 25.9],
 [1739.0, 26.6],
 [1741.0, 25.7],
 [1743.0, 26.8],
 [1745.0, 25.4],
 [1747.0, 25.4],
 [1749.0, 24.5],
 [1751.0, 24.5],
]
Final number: 0.03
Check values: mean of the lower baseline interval 23.3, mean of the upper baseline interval 25.6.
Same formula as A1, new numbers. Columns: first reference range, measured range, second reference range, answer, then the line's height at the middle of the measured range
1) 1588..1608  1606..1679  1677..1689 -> 0.06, 25.3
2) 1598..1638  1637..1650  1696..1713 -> 0.06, 24.7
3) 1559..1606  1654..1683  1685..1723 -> 0.04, 25.7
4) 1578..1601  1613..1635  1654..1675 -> 0.05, 24.7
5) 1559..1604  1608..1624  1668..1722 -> 0.05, 25.3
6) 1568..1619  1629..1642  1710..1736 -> 0.07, 25.1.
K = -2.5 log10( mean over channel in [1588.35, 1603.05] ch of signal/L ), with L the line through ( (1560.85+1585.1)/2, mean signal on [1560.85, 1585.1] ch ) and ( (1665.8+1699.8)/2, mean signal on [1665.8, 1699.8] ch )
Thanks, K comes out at 0.03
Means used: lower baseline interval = 25.4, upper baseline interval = 25.7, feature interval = 24.6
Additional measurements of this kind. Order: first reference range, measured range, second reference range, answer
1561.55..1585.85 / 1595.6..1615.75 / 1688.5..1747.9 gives 0.03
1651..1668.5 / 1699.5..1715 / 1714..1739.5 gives -0.04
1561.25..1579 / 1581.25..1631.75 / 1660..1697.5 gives 0.05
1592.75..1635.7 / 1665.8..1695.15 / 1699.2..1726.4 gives -0.01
